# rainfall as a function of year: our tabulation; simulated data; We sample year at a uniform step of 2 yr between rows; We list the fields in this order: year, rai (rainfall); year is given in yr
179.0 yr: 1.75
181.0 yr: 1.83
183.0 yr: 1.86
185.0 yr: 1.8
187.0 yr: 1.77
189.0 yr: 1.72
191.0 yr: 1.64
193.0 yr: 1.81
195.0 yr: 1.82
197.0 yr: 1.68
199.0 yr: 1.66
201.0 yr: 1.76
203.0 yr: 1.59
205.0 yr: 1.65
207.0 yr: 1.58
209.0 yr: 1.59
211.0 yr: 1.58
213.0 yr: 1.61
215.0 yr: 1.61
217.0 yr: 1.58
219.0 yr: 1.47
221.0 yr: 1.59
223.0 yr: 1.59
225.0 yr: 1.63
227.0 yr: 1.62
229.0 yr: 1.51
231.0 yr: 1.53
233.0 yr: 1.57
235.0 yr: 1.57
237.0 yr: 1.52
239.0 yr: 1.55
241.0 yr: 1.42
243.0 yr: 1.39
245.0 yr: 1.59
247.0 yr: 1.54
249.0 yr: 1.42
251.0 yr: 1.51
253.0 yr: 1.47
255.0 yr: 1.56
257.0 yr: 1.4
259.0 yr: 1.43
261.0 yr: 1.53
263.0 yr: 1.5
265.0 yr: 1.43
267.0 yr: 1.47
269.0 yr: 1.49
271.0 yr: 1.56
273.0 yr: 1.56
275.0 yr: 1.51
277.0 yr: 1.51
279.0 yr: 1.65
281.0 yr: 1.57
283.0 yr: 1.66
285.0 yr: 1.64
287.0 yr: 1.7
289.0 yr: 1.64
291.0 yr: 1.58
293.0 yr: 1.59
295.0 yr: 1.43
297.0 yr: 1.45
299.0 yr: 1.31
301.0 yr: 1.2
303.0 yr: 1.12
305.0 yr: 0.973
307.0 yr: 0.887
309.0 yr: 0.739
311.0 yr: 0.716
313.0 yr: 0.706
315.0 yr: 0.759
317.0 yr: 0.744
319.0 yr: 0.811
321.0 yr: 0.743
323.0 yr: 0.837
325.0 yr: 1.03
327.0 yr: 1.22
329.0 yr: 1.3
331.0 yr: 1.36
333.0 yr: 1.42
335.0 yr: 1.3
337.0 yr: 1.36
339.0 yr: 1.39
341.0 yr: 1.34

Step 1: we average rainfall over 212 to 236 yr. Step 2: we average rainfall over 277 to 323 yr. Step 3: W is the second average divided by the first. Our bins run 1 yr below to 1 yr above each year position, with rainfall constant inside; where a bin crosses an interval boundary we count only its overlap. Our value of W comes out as 0.77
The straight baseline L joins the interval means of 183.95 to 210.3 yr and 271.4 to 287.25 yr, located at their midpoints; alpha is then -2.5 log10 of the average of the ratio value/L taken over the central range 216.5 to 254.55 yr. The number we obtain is 0.081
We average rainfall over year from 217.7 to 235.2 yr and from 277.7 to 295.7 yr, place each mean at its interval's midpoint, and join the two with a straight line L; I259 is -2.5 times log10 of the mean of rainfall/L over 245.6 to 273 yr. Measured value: 0.07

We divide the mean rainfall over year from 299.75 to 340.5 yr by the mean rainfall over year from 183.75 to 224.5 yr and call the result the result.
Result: 0.63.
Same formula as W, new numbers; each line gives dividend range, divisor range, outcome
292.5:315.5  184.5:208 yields 0.63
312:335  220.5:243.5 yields 0.65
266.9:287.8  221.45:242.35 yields 1.02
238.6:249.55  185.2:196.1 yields 0.85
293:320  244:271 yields 0.68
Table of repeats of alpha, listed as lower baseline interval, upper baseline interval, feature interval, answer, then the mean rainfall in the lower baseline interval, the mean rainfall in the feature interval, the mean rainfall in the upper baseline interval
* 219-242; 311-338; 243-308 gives -0.13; 1.55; 1.46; 1.03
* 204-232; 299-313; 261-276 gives -0.23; 1.58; 1.5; 0.949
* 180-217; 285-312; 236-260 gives 0.00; 1.69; 1.48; 1.27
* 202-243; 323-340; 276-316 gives 0.07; 1.56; 1.29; 1.27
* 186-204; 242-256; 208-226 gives 0.03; 1.72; 1.58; 1.5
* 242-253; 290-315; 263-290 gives -0.21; 1.49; 1.57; 1.13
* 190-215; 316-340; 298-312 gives 0.23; 1.66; 0.992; 1.13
